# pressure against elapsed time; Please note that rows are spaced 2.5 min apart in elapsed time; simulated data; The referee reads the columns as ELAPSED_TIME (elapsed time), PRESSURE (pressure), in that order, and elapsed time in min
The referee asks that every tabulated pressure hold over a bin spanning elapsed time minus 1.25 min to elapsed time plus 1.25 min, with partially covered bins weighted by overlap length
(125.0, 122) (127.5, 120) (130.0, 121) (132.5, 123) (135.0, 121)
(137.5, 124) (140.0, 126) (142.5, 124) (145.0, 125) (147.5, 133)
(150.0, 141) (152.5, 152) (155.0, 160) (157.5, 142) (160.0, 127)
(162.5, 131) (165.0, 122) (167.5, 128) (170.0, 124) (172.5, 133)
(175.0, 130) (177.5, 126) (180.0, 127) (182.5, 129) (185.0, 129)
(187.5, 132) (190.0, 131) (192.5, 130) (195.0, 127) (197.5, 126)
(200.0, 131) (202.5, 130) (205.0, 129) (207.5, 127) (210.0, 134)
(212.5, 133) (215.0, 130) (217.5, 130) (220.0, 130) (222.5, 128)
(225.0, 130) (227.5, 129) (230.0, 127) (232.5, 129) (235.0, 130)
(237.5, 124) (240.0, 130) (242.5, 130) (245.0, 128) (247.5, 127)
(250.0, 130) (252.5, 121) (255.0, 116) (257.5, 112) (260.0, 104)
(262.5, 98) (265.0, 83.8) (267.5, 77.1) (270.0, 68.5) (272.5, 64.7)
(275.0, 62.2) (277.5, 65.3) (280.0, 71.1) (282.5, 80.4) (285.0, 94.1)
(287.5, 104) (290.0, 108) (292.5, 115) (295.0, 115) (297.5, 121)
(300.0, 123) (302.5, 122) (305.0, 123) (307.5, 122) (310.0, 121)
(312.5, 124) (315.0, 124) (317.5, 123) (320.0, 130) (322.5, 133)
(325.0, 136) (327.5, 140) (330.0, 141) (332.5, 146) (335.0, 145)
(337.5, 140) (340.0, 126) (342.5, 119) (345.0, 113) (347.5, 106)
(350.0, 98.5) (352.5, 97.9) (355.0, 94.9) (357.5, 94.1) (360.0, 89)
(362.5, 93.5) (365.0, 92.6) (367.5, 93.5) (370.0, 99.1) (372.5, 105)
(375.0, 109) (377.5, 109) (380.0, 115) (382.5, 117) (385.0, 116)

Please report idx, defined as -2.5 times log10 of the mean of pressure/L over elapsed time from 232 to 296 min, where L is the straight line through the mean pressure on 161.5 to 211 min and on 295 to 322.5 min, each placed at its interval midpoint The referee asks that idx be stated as 0.21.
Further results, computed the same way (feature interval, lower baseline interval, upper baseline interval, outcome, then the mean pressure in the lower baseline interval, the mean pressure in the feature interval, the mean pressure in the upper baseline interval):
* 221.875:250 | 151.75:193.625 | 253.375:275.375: -0.25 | 132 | 128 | 88.9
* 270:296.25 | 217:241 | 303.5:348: 0.42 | 129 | 87.1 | 129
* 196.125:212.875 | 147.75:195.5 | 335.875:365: -0.02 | 133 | 130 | 106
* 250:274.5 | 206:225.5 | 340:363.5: 0.26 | 130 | 94.8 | 102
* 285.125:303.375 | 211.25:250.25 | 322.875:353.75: 0.12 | 129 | 114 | 126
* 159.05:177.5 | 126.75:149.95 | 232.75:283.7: -0.07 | 125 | 128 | 102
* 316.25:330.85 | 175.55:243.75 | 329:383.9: -0.16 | 129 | 134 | 111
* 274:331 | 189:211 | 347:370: -0.06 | 129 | 113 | 95.4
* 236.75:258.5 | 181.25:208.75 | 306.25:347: 0.04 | 129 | 124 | 130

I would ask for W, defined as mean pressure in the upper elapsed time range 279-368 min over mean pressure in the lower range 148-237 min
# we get 0.9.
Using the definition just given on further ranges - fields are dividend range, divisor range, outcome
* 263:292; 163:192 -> 0.63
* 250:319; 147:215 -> 0.78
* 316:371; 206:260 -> 0.92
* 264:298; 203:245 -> 0.67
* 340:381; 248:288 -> 1.12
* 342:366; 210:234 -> 0.77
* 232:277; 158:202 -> 0.83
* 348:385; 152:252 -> 0.78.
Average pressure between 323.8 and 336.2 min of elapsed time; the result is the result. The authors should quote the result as 142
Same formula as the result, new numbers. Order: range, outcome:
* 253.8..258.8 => 114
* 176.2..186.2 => 128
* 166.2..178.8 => 128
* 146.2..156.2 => 146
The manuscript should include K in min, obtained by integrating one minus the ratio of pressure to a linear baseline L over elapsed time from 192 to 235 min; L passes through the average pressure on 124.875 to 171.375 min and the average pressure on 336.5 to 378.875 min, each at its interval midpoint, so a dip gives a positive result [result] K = -2.6 min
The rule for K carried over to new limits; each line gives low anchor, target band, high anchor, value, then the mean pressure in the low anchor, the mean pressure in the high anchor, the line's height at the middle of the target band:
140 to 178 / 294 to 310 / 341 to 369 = -1.8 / 133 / 99.5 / 109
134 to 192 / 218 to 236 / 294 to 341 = 0.2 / 131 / 129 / 130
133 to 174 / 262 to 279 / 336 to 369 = 6.3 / 132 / 105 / 116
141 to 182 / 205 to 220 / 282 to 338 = -0.1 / 133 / 123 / 130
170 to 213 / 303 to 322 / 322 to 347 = 1.2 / 129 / 133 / 133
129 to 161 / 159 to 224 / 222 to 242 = 0.6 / 132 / 128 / 130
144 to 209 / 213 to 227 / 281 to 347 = -0.1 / 132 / 122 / 129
